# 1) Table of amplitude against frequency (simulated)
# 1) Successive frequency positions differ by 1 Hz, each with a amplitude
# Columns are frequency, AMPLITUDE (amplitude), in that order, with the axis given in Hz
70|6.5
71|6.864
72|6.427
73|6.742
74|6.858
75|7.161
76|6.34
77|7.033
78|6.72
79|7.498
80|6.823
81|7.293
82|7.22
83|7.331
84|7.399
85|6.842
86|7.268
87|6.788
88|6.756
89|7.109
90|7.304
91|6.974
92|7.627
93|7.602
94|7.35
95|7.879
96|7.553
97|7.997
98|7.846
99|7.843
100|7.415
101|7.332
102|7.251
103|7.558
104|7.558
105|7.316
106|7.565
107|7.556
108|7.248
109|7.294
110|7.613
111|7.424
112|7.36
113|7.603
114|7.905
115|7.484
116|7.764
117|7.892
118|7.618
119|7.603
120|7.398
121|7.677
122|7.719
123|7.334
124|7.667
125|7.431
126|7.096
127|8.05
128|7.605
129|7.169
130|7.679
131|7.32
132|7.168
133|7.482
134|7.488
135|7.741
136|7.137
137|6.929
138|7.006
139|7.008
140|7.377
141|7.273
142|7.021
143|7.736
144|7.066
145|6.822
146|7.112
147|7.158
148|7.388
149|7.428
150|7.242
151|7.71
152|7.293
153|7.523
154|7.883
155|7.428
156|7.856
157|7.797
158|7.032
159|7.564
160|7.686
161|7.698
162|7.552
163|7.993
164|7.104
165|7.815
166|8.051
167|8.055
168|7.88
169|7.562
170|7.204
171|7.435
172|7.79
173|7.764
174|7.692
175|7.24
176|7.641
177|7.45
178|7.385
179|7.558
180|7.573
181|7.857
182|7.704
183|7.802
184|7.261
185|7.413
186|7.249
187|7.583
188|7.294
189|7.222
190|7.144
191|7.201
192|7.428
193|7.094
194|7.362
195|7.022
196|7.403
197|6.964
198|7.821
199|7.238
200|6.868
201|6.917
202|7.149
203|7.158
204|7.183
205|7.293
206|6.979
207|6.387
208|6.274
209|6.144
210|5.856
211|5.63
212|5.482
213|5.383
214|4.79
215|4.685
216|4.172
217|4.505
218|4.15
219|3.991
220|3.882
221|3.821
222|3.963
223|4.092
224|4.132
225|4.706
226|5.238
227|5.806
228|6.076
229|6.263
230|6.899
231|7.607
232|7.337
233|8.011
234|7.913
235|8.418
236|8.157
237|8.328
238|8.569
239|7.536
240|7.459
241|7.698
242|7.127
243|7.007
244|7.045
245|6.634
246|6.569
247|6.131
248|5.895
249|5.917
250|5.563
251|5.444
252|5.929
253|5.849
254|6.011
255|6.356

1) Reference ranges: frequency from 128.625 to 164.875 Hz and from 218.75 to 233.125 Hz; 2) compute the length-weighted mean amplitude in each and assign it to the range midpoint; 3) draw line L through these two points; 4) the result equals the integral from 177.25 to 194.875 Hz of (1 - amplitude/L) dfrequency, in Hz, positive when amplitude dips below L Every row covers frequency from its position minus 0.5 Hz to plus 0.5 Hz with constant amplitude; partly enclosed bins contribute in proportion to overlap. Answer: -2.76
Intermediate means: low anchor 7.39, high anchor 5.41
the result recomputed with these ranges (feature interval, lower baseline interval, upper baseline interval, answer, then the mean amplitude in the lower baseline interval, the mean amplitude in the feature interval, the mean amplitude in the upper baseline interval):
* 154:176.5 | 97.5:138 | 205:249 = -2.40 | 7.5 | 7.63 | 6.12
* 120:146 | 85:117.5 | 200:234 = -1.36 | 7.46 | 7.36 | 5.75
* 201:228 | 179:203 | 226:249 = 6.91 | 7.33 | 5.38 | 7.13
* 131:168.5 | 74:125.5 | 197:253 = -2.79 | 7.39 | 7.44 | 6.24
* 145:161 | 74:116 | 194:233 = -1.96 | 7.34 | 7.46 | 5.92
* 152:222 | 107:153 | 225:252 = 2.36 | 7.41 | 6.91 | 6.89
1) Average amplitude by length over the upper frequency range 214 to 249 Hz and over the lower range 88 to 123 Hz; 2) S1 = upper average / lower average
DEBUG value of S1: 0.82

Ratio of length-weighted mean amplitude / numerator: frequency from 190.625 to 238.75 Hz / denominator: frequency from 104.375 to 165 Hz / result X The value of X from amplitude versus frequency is 0.84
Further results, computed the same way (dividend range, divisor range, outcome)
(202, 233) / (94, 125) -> 0.74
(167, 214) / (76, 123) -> 0.96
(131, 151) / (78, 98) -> 0.99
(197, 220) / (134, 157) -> 0.81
